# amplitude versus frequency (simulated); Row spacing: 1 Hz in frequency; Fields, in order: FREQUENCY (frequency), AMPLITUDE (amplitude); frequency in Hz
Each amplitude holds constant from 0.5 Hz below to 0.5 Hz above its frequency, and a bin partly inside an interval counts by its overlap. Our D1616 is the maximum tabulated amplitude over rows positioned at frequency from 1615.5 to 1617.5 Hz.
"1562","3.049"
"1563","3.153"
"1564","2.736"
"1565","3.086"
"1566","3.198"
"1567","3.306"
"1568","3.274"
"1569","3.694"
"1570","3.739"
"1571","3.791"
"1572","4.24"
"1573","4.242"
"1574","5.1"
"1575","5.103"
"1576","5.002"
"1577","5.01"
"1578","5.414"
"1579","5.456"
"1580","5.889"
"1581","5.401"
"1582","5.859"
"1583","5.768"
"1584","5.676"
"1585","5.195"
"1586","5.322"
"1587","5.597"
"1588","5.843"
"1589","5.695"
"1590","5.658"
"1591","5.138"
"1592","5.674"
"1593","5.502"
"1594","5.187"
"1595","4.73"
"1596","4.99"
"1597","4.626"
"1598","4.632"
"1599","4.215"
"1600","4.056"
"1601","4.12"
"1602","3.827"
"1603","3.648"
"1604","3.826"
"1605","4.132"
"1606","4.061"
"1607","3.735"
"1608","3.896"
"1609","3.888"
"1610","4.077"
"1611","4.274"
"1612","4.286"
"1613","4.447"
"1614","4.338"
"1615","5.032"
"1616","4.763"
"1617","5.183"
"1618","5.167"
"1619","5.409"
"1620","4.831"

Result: 5.183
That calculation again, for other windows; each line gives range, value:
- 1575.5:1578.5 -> 5.414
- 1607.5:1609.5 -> 3.896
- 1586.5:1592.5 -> 5.843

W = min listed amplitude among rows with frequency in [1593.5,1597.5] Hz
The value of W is 4.626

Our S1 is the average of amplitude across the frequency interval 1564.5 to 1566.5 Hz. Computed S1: 3.14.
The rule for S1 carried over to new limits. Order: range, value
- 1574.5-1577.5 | 5.04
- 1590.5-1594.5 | 5.38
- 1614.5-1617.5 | 4.99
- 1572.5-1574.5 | 4.67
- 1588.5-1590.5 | 5.68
